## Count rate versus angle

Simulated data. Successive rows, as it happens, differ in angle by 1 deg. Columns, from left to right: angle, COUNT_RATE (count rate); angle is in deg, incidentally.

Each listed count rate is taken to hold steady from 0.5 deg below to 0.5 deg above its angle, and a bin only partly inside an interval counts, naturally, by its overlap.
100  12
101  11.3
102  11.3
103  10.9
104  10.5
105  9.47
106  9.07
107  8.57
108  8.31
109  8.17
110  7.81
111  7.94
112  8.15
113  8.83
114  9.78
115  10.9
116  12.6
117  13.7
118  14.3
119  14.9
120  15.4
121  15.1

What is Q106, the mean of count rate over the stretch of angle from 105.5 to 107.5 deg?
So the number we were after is 8.82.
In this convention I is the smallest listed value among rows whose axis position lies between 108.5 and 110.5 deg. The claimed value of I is 7.81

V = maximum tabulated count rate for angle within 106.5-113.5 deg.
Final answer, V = 8.83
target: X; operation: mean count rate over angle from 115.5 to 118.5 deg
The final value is 13.5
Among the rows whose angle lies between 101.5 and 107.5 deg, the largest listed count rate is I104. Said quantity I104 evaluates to 11.3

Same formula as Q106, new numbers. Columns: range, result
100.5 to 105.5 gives 10.7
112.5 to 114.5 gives 9.3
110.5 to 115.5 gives 9.12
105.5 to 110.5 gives 8.39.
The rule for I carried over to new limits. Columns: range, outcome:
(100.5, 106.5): 9.07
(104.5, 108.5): 8.31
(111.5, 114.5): 8.15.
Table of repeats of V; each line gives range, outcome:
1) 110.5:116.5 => 12.6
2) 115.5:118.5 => 14.3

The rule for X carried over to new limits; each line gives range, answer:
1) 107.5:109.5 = 8.24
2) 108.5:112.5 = 8.02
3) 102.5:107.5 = 9.7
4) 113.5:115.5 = 10.3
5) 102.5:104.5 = 10.7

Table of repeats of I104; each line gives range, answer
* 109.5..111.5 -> 7.94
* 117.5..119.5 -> 14.9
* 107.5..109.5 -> 8.31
